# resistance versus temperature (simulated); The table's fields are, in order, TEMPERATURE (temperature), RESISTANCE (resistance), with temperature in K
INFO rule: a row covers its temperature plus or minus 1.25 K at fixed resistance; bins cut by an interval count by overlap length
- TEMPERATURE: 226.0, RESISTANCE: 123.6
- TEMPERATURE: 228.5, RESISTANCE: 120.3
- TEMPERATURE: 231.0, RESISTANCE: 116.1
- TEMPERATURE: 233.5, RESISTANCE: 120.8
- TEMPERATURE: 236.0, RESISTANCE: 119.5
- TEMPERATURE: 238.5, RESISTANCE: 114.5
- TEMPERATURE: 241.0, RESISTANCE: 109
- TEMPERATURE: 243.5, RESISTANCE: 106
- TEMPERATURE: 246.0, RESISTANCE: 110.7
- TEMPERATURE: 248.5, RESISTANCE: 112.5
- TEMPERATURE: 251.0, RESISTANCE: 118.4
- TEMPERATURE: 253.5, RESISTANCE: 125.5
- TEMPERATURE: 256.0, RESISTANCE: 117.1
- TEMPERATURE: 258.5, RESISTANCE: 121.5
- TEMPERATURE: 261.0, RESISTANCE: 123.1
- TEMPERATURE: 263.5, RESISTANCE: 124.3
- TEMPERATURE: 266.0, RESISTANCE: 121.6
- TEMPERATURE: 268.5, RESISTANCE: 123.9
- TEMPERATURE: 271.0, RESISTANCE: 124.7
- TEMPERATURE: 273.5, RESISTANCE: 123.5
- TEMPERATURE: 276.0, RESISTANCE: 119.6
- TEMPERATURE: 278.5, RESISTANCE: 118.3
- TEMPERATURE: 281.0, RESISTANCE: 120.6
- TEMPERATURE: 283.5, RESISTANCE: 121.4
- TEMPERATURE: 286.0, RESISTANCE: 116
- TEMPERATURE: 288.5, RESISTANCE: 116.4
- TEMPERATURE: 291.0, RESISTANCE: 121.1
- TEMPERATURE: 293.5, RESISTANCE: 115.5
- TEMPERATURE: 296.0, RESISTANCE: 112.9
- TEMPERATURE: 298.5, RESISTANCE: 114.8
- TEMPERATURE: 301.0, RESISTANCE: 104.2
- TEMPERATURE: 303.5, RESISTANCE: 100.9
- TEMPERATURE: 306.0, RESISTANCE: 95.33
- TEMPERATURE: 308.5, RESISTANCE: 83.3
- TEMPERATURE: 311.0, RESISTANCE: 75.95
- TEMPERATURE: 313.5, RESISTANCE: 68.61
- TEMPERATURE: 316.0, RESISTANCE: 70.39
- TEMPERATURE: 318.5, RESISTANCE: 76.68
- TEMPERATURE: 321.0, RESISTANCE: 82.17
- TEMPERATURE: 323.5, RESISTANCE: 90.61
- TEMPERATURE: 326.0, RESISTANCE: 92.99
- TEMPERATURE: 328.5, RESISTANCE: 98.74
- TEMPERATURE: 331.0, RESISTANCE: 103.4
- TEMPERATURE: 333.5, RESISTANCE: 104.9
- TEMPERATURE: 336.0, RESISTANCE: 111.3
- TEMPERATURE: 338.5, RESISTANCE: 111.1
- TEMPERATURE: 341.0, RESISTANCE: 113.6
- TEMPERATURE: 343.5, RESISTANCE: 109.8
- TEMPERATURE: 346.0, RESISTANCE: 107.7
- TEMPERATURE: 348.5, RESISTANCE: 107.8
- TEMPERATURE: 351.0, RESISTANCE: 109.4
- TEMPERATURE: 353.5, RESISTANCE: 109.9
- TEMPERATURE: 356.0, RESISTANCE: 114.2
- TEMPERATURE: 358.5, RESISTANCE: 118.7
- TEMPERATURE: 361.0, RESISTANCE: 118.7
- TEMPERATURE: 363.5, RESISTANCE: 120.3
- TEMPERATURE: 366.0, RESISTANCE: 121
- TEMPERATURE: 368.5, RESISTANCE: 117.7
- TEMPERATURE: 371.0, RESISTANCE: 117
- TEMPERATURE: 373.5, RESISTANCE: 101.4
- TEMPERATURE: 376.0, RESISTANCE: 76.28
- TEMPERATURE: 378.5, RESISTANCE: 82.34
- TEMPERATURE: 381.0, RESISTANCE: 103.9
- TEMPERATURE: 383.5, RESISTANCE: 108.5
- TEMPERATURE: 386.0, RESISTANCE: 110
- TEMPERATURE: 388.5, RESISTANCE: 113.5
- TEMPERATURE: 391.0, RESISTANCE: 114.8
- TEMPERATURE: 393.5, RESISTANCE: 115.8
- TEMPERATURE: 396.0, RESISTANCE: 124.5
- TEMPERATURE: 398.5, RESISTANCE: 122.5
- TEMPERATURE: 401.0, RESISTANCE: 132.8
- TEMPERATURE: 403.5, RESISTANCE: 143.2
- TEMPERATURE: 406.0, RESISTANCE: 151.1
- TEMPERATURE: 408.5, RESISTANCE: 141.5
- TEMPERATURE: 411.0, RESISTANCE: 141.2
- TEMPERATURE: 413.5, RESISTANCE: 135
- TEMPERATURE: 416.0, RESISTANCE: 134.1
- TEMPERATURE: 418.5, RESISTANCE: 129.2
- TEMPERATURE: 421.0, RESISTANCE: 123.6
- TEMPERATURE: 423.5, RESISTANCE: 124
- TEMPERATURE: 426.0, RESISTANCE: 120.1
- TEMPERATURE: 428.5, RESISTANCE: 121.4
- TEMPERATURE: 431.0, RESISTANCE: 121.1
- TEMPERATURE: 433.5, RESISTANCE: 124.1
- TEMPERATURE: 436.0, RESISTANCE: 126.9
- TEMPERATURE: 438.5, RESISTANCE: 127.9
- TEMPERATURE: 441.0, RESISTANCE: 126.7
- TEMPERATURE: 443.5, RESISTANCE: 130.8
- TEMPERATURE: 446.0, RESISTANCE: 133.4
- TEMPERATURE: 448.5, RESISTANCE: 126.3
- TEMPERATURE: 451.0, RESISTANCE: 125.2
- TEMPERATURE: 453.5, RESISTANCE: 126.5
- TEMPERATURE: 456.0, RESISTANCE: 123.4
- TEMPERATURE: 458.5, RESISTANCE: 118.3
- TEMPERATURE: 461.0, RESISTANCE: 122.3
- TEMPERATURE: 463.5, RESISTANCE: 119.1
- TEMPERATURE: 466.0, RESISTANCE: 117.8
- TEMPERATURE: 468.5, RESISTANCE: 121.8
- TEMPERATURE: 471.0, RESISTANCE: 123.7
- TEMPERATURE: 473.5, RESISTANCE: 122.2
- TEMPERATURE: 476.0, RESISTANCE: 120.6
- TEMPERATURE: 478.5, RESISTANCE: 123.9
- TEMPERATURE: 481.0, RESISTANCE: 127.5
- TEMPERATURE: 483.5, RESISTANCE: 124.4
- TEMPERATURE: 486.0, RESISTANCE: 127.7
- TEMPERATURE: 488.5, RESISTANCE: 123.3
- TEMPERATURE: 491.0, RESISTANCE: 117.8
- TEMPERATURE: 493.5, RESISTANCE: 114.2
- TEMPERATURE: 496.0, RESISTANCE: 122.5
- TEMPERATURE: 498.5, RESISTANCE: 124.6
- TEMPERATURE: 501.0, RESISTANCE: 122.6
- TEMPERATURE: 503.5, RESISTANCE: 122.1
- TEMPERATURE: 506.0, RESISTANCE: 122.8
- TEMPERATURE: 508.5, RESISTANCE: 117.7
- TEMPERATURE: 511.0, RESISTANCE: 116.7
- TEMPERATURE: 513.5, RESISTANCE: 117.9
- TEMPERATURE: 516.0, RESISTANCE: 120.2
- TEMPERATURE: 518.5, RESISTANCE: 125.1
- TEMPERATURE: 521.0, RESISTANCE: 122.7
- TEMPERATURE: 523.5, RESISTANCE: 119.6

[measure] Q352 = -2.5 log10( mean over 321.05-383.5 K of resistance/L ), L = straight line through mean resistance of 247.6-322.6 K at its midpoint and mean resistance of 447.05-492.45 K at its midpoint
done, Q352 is 0.08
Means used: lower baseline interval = 109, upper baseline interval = 123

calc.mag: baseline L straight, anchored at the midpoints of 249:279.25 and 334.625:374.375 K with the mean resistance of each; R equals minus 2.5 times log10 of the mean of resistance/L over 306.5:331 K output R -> 0.36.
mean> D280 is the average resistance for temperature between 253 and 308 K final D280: 117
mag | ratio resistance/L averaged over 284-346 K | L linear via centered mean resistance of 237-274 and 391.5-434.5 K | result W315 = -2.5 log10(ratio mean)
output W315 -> 0.22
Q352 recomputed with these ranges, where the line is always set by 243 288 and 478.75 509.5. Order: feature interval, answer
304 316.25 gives 0.431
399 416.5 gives -0.151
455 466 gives 0.014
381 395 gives 0.085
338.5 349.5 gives 0.100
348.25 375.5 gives 0.068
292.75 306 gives 0.113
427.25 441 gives -0.025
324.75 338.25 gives 0.170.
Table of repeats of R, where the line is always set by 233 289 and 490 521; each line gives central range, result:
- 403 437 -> -0.096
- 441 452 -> -0.076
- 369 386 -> 0.194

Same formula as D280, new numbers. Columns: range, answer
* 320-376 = 108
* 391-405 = 127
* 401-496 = 127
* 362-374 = 116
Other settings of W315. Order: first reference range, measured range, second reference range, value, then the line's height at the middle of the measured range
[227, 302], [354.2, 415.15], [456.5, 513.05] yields 0.01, 120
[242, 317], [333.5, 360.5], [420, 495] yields 0.04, 116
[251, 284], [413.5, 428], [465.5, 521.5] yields -0.04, 122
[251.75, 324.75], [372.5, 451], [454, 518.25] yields -0.05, 116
